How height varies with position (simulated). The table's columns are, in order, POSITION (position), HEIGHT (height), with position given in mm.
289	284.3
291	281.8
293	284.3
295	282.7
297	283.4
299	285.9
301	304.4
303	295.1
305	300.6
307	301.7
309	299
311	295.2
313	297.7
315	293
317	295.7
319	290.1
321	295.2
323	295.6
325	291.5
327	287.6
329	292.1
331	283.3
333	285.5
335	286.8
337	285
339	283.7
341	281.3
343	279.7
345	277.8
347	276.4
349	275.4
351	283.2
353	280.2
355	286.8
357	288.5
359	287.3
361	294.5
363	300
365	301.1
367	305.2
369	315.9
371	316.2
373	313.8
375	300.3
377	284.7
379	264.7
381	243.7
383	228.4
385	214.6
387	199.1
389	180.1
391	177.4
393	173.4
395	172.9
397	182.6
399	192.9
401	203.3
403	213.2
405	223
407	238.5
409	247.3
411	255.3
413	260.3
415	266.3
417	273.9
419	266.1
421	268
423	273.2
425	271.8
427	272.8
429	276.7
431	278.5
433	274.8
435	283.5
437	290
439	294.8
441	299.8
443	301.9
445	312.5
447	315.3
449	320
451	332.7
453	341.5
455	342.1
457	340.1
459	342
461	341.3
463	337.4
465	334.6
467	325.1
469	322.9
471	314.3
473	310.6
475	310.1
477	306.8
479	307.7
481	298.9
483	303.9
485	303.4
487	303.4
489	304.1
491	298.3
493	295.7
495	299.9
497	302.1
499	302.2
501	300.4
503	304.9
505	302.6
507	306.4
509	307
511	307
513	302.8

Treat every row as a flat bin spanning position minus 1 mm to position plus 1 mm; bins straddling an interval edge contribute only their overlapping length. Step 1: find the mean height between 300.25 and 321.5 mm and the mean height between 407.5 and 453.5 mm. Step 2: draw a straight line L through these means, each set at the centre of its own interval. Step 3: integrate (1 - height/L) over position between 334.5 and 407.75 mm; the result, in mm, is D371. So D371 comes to 8.61 mm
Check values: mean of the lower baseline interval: 297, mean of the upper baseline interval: 285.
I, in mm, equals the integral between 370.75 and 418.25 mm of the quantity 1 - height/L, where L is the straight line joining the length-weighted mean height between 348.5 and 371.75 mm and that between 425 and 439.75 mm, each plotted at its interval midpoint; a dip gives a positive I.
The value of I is 9.0 mm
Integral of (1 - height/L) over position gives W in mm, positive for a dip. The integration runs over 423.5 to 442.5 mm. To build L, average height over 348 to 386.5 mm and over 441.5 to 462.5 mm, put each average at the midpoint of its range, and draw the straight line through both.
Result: 2.1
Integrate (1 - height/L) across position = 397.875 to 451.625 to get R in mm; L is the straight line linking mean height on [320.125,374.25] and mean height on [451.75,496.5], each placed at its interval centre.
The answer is 6.5 mm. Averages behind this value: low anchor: 291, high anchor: 317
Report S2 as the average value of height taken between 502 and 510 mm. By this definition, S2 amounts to 305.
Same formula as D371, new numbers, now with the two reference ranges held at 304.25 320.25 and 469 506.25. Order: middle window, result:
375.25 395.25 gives 5.4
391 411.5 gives 6.3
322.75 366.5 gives 1.7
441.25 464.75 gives -2.0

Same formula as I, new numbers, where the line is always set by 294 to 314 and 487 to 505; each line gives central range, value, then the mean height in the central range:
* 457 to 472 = -1.58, 332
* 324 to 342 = 0.56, 286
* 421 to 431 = 0.84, 274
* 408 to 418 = 1.26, 261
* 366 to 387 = 1.56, 275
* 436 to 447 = -0.07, 301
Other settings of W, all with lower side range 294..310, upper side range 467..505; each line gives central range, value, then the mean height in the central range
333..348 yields 0.7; 282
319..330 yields 0.1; 292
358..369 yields -0.1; 299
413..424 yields 1.2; 269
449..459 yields -1.1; 337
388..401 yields 5.1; 182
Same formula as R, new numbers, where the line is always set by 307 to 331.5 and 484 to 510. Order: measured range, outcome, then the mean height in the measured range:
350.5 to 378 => -0.13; 297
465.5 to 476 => -0.57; 317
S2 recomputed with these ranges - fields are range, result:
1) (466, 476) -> 317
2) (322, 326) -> 294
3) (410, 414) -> 258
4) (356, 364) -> 293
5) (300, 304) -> 300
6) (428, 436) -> 278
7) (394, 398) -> 178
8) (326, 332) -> 288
